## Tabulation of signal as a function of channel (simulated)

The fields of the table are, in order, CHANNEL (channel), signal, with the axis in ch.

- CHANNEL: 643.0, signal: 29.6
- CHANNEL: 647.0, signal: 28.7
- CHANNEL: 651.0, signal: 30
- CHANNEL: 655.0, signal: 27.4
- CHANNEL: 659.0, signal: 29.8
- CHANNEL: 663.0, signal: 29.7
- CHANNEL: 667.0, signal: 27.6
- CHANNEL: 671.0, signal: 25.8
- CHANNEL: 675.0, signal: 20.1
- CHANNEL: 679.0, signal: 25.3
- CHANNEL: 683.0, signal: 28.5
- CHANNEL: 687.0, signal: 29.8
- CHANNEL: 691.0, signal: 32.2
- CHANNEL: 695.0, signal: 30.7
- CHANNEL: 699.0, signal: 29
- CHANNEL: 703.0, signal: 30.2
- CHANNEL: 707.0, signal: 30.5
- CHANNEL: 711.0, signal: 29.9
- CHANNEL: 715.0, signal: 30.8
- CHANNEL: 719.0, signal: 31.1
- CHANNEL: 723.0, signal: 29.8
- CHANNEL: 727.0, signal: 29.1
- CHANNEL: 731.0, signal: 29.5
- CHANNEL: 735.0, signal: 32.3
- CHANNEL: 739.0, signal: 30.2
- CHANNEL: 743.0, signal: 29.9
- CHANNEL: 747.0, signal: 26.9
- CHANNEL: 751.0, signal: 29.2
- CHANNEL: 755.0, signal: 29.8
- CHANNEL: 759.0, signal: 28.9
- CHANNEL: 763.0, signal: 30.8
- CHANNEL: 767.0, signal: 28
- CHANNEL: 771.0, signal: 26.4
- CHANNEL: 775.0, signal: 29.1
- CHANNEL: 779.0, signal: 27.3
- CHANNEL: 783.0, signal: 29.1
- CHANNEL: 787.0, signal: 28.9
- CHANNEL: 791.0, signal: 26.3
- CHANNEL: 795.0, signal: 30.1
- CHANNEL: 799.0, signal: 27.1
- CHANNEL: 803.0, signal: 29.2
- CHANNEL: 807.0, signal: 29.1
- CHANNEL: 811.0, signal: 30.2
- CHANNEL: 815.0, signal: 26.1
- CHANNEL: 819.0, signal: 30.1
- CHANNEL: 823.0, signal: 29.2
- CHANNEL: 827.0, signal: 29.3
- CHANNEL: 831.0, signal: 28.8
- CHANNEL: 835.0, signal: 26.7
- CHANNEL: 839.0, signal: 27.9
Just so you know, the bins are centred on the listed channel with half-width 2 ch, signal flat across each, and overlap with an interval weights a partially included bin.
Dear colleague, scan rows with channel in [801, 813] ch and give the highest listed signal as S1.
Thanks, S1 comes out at 30.2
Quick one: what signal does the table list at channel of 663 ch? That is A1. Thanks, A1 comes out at 29.7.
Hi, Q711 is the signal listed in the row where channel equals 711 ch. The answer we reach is 29.9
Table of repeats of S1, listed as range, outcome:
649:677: 30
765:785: 29.1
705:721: 31.1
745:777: 30.8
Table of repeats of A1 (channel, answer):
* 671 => 25.8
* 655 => 27.4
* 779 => 27.3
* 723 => 29.8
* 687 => 29.8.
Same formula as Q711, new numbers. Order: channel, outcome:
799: 27.1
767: 28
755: 29.8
